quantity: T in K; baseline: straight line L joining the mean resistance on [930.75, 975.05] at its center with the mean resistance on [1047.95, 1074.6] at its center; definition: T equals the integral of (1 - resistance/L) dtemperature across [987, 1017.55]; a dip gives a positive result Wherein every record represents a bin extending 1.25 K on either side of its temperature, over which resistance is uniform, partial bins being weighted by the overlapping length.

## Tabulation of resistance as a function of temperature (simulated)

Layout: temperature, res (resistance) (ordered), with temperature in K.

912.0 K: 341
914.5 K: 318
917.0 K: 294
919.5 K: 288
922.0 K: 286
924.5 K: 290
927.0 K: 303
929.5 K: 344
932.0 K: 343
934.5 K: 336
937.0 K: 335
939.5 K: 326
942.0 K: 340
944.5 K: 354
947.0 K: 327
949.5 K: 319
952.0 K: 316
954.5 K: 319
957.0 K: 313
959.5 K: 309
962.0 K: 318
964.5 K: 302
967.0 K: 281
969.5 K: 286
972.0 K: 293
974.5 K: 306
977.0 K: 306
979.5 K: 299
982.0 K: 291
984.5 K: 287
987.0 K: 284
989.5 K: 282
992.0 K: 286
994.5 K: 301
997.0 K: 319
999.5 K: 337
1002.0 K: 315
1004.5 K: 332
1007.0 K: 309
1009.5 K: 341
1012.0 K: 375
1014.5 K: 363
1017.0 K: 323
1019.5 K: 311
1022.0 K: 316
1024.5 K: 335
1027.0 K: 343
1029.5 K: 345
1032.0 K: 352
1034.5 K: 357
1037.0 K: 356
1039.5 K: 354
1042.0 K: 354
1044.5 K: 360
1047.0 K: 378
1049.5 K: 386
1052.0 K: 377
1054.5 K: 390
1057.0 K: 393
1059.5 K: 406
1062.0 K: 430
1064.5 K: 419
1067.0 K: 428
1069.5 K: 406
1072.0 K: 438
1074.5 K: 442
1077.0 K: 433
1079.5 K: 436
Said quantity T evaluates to 3.2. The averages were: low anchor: 318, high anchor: 409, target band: 322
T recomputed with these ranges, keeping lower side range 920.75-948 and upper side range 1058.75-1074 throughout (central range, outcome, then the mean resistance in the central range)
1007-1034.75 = 3.52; 340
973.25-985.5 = 2.07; 298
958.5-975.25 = 2.43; 299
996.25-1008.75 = 1.75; 323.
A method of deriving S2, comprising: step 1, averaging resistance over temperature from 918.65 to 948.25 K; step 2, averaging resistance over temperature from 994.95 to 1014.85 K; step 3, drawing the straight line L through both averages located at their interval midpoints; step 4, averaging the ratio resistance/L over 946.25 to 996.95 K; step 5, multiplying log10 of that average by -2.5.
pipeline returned 0.09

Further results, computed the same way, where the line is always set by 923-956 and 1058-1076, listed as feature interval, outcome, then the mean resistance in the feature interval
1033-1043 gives 0.13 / 355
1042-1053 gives 0.10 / 373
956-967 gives 0.12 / 307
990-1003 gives 0.19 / 310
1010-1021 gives 0.13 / 342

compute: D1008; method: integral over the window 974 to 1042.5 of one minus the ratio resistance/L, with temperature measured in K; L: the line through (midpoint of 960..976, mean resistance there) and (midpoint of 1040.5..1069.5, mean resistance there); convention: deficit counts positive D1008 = 3.6 K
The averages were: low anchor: 298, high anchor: 393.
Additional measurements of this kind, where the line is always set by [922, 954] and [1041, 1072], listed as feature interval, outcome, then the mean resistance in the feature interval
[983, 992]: 1.8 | 285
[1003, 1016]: 0.9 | 343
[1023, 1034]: 1.0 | 344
